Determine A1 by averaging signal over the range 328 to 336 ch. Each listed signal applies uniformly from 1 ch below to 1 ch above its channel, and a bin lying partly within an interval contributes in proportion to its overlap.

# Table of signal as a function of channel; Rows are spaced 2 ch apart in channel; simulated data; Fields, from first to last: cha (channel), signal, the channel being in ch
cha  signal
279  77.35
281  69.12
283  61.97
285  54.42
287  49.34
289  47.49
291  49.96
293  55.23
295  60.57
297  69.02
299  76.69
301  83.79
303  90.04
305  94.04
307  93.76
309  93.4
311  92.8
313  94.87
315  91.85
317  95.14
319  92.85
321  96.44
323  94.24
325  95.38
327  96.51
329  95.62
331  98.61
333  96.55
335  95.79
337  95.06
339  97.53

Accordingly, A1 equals 96.6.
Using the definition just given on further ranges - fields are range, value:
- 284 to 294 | 51.3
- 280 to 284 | 65.5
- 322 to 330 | 95.4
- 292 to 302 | 69.1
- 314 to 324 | 94.1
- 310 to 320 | 93.5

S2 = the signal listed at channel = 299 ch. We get 76.69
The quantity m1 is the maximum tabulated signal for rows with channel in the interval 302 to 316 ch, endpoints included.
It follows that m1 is 94.87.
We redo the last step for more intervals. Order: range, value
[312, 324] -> 96.44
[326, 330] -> 96.51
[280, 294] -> 69.12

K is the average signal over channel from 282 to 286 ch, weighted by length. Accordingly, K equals 58.2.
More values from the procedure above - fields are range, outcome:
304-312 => 93.5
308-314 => 93.7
